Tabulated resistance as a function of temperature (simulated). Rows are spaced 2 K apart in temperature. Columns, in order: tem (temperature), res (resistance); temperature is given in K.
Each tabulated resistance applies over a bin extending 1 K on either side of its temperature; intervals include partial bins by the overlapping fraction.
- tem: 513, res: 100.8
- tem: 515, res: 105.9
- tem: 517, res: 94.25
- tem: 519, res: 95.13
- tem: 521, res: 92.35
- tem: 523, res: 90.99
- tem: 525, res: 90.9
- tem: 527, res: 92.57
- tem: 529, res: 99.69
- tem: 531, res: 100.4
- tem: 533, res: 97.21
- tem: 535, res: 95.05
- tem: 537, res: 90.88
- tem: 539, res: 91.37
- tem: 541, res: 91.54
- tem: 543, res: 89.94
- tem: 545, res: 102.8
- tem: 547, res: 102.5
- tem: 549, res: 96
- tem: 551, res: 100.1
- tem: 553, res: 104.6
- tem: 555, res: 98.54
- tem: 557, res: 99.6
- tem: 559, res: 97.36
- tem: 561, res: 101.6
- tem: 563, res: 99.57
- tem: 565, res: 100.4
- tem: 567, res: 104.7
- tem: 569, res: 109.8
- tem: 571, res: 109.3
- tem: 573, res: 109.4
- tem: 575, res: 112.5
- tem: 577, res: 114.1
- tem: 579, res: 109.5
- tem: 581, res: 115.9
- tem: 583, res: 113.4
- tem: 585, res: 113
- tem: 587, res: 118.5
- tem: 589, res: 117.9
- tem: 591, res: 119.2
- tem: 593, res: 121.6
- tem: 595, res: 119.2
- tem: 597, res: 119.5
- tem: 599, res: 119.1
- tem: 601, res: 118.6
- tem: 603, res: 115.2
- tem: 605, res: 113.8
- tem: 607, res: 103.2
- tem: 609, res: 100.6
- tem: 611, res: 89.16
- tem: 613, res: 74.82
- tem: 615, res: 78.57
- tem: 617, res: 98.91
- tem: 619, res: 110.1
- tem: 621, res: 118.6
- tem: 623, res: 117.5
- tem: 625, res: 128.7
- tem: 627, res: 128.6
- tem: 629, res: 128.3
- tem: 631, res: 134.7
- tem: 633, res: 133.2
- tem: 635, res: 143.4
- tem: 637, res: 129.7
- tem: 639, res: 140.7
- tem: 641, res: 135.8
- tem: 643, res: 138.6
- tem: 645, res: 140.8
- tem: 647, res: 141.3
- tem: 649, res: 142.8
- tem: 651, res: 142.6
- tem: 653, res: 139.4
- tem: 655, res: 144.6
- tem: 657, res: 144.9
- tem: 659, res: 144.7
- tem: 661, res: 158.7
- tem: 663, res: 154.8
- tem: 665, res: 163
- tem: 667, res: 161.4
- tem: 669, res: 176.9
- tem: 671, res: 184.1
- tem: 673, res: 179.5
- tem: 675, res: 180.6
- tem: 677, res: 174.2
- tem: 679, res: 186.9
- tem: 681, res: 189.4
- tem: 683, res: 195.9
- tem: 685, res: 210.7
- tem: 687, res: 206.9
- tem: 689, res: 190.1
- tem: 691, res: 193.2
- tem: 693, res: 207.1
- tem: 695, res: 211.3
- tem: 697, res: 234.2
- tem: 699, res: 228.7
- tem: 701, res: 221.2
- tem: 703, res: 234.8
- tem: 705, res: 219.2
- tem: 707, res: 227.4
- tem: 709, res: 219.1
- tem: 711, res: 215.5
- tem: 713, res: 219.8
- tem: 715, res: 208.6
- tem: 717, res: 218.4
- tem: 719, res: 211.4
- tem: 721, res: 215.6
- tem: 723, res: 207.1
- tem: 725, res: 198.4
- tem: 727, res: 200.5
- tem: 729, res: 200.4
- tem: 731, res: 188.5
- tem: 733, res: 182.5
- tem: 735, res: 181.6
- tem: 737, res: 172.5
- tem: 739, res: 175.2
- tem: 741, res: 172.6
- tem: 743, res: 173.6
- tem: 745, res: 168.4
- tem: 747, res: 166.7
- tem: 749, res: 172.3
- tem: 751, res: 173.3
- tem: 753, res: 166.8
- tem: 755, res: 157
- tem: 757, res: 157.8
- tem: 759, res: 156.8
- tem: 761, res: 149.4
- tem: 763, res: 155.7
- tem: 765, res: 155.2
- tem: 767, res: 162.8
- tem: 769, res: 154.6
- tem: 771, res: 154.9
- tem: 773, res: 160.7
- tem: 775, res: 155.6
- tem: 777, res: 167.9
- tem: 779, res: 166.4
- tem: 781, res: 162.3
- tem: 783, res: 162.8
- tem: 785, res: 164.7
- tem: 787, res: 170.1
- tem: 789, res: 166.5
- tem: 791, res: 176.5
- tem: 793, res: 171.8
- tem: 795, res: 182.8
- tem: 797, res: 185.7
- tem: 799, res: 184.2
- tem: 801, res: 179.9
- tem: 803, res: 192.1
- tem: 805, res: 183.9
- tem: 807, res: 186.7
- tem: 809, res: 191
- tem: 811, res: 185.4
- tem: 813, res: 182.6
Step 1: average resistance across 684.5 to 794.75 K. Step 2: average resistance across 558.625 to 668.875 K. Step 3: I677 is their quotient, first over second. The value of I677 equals 1.52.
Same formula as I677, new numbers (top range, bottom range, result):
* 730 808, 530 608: 1.59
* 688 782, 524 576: 1.88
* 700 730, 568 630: 1.92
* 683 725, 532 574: 2.15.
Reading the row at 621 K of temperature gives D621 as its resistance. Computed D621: 118.6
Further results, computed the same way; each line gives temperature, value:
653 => 139.4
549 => 96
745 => 168.4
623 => 117.5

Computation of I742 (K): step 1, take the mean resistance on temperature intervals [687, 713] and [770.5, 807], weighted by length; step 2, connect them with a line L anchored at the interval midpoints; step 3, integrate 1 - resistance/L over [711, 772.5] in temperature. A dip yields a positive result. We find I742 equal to 5.2 K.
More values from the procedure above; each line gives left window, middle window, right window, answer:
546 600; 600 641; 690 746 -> 7.2 K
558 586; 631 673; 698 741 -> 3.4 K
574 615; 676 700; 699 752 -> -4.0 K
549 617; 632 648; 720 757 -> -0.4 K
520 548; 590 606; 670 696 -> 2.2 K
